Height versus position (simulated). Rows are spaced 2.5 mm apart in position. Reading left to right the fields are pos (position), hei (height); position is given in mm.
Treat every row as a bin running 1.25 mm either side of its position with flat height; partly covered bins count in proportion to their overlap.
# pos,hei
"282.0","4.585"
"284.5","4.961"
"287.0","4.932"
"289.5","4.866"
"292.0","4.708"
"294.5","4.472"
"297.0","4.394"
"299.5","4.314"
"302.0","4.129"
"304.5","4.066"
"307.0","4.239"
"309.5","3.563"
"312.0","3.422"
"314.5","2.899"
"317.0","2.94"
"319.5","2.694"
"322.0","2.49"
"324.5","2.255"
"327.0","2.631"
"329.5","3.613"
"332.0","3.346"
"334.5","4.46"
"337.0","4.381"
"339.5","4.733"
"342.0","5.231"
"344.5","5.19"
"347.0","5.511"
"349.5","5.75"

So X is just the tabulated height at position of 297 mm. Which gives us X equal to 4.394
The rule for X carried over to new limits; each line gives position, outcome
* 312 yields 3.422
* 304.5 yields 4.066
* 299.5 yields 4.314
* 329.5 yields 3.613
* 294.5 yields 4.472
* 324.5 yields 2.255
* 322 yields 2.49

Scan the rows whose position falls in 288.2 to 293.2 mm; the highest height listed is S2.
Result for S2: 4.866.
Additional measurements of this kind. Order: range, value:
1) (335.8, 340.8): 4.733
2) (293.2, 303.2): 4.472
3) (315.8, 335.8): 4.46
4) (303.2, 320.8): 4.239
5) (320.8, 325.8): 2.49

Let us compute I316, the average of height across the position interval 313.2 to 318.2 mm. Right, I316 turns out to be 2.92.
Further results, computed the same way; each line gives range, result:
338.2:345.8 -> 5.05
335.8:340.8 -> 4.57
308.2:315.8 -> 3.3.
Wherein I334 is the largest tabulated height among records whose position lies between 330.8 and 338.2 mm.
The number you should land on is 4.46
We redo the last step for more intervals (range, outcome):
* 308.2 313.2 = 3.563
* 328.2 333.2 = 3.613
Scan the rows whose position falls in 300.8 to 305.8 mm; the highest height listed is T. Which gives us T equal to 4.129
